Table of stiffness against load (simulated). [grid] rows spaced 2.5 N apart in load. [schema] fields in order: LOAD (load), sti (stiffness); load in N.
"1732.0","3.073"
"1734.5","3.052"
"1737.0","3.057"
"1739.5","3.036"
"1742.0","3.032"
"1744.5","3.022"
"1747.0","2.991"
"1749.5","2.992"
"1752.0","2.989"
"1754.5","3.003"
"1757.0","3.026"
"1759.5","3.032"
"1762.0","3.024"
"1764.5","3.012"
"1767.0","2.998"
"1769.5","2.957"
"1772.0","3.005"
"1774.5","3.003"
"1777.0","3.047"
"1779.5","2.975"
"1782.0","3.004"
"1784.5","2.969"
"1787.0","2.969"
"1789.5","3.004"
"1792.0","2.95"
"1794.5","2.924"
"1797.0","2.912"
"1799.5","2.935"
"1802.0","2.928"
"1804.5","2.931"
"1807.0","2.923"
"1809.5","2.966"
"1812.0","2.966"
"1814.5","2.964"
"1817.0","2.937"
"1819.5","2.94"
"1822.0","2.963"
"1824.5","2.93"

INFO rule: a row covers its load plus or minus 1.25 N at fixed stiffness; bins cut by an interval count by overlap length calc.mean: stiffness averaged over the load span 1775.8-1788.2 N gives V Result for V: 2.99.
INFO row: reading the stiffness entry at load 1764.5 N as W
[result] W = 3.012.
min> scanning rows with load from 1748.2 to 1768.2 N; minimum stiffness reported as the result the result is 2.989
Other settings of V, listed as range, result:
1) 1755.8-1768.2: 3.02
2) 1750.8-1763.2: 3.01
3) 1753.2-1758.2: 3.01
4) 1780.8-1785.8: 2.99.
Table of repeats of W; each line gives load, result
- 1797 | 2.912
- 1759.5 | 3.032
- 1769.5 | 2.957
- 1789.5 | 3.004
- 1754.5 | 3.003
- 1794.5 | 2.924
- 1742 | 3.032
